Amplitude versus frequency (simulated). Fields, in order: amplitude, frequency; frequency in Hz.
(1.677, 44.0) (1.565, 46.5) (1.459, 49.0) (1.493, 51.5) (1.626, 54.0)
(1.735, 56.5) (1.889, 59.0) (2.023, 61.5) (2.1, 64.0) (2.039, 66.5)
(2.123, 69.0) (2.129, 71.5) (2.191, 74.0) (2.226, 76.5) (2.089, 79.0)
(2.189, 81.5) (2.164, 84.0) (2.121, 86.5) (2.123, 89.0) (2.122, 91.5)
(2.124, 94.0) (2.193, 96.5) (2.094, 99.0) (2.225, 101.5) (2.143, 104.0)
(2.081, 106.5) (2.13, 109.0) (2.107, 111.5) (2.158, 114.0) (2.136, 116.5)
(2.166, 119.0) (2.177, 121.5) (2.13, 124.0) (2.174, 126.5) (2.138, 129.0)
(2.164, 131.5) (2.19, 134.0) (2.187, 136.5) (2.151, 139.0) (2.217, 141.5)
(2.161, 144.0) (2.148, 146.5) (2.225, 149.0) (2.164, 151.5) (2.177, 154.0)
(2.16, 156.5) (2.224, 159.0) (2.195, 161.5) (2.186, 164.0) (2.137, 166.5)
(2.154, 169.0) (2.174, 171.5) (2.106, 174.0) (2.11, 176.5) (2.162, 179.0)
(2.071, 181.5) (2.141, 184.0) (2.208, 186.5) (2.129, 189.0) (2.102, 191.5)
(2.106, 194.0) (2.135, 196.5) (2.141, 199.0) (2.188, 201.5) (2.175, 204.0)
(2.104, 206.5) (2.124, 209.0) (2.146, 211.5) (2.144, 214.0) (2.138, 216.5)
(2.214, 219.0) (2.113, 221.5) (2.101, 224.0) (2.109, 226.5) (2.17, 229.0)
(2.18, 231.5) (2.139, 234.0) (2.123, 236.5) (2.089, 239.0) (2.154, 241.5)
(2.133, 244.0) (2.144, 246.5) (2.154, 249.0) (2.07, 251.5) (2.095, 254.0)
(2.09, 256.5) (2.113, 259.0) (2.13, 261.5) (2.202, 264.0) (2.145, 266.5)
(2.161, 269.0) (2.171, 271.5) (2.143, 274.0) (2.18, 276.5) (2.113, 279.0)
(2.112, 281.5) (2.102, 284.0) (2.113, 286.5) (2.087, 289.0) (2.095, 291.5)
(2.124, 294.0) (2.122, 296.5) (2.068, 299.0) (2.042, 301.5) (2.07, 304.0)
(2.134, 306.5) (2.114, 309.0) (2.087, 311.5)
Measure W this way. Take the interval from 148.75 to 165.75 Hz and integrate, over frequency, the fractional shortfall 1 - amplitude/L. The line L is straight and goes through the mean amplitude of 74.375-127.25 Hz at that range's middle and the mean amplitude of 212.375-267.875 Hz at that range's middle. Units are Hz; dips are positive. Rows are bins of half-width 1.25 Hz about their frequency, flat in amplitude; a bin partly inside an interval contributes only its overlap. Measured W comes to -0.36 Hz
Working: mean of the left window 2.15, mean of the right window 2.13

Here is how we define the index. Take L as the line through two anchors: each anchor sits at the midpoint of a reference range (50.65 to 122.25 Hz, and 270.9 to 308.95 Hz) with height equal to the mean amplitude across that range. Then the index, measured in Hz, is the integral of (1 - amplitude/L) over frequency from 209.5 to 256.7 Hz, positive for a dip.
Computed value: -0.7 Hz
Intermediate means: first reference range 2.08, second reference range 2.11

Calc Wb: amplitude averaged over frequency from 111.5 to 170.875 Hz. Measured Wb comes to 2.17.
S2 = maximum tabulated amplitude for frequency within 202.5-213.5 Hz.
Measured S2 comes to 2.175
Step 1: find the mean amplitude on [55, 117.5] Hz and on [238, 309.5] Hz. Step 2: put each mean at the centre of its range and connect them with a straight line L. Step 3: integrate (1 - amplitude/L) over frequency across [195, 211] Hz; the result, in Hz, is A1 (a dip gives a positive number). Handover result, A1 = -0.2 Hz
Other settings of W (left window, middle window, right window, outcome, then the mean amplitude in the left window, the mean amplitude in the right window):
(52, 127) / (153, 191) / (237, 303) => -0.9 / 2.09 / 2.12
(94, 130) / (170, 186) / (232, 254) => 0.0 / 2.15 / 2.13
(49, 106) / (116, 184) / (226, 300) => -2.9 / 2.04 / 2.13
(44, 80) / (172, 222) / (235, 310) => -2.4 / 1.9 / 2.12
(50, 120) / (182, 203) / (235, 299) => -0.4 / 2.07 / 2.13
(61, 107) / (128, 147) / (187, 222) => -0.3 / 2.13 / 2.14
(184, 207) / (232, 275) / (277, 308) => -0.3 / 2.14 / 2.1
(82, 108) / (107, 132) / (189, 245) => -0.1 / 2.14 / 2.14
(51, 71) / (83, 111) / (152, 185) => -2.1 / 1.9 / 2.15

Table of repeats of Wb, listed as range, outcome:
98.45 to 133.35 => 2.15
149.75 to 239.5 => 2.15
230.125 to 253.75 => 2.13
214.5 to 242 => 2.14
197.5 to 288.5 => 2.14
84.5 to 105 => 2.14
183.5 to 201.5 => 2.14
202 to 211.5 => 2.14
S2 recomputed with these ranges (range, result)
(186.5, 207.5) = 2.208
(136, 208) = 2.225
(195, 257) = 2.214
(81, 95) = 2.189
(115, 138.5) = 2.19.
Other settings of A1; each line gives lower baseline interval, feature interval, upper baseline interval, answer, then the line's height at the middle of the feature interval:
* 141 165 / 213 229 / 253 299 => 0.10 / 2.15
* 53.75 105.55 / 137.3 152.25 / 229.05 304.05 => -0.55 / 2.1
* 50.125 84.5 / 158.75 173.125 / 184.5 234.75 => -0.52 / 2.1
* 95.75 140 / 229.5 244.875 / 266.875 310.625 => -0.09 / 2.13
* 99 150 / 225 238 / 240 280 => 0.00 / 2.14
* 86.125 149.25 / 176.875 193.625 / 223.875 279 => 0.09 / 2.14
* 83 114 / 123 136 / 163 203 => -0.14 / 2.14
